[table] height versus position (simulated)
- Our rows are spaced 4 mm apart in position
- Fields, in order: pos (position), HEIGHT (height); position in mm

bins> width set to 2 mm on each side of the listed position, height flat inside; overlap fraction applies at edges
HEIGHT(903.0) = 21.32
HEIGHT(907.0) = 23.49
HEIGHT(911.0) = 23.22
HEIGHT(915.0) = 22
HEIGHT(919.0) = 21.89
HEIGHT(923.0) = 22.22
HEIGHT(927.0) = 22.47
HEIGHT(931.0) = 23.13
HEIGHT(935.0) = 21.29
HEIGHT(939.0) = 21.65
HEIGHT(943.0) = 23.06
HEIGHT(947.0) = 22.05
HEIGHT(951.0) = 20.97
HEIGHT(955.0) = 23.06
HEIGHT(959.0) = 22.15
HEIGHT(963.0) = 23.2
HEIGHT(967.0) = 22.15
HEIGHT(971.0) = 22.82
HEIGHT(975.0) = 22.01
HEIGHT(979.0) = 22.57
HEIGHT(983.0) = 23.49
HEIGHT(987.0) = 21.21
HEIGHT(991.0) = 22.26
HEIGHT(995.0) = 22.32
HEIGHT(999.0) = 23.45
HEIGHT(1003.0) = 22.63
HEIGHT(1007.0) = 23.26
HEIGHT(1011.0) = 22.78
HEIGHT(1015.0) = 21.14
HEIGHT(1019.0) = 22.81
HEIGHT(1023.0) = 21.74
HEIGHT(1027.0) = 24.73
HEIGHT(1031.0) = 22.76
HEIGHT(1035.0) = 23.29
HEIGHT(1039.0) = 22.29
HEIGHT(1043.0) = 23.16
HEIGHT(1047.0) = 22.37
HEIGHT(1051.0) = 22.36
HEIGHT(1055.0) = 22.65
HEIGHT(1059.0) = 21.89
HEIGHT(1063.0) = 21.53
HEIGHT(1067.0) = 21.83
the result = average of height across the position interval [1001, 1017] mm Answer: 22.5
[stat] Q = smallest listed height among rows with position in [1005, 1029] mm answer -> 21.14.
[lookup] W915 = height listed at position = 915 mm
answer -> 22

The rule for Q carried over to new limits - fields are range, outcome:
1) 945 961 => 20.97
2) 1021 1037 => 21.74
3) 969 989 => 21.21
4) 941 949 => 22.05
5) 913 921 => 21.89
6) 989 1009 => 22.26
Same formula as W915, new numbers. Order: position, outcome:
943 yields 23.06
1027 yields 24.73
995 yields 22.32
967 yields 22.15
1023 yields 21.74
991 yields 22.26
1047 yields 22.37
